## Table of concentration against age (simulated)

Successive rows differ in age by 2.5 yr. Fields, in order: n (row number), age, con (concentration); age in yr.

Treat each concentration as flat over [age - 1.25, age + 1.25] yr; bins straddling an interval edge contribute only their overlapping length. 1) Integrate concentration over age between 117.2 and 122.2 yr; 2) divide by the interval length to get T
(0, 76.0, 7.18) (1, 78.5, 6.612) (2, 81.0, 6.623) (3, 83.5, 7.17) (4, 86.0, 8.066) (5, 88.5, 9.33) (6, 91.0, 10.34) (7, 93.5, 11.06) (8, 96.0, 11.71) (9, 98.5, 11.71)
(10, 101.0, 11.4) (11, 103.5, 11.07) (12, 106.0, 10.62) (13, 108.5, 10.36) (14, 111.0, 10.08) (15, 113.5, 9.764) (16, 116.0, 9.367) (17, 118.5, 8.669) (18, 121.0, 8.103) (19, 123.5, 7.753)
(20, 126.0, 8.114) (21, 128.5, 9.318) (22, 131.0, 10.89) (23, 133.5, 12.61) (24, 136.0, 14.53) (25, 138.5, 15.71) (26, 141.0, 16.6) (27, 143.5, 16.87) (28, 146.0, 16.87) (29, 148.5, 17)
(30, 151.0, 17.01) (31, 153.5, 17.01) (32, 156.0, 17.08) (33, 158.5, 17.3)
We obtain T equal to 8.4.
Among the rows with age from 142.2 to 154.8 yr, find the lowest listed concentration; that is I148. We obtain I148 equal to 16.87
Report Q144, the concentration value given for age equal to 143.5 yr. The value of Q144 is 16.87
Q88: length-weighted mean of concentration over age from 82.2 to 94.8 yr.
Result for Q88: 9.19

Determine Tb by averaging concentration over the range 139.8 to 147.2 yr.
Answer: 16.8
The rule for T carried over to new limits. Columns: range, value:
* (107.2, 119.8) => 9.65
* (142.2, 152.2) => 16.9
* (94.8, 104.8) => 11.5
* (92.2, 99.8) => 11.5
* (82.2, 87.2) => 7.6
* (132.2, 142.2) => 14.8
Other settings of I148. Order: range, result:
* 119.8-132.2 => 7.753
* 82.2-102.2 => 7.17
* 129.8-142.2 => 10.89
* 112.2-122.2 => 8.103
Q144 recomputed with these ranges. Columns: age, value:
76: 7.18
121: 8.103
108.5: 10.36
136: 14.53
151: 17.01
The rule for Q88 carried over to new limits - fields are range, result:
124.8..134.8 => 10.3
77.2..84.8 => 6.81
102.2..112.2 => 10.5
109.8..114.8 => 9.91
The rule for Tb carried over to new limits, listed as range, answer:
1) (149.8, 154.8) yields 17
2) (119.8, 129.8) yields 8.34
